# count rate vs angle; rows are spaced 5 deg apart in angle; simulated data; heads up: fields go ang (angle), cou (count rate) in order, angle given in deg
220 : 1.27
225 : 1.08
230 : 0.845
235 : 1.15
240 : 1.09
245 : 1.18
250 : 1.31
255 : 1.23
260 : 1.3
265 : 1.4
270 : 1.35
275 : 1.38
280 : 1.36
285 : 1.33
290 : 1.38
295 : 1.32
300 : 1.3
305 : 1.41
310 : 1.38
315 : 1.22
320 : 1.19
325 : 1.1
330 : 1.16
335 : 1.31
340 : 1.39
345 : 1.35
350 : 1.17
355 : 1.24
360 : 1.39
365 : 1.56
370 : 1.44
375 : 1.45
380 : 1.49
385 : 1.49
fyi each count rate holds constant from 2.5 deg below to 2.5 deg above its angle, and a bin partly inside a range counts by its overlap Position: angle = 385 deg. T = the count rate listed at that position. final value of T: 1.49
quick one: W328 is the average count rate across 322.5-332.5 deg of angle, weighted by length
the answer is 1.13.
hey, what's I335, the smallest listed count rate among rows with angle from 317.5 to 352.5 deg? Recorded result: 1.1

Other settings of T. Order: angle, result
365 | 1.56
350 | 1.17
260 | 1.3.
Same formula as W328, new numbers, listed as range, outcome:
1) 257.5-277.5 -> 1.36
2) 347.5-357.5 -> 1.21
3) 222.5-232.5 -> 0.963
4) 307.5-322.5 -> 1.26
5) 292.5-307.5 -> 1.34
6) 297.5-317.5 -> 1.33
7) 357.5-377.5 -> 1.46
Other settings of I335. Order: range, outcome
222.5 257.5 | 0.845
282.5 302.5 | 1.3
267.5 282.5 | 1.35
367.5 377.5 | 1.44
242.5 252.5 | 1.18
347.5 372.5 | 1.17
